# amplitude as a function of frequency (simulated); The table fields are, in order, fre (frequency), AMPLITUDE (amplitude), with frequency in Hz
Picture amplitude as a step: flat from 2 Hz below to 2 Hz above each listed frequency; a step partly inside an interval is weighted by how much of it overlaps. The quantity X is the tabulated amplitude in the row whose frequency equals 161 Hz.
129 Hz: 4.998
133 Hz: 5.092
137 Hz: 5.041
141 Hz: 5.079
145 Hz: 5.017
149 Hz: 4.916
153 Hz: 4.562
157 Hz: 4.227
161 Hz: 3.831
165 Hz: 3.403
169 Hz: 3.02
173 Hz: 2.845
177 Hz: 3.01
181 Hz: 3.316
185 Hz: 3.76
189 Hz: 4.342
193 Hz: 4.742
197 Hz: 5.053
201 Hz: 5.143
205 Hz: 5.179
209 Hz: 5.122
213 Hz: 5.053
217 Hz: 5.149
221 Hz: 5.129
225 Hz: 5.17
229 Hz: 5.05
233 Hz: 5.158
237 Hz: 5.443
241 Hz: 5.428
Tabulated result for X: 3.831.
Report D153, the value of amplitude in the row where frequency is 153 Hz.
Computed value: 4.562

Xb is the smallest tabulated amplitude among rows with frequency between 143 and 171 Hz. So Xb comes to 3.02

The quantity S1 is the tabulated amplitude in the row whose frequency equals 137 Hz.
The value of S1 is 5.041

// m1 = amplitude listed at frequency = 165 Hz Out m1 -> 3.403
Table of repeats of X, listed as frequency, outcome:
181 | 3.316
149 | 4.916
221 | 5.129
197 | 5.053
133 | 5.092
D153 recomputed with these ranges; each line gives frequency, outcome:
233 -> 5.158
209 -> 5.122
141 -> 5.079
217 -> 5.149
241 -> 5.428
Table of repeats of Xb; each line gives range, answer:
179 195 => 3.316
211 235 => 5.05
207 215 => 5.053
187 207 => 4.342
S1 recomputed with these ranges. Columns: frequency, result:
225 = 5.17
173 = 2.845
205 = 5.179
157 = 4.227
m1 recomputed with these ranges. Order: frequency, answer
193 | 4.742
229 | 5.05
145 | 5.017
